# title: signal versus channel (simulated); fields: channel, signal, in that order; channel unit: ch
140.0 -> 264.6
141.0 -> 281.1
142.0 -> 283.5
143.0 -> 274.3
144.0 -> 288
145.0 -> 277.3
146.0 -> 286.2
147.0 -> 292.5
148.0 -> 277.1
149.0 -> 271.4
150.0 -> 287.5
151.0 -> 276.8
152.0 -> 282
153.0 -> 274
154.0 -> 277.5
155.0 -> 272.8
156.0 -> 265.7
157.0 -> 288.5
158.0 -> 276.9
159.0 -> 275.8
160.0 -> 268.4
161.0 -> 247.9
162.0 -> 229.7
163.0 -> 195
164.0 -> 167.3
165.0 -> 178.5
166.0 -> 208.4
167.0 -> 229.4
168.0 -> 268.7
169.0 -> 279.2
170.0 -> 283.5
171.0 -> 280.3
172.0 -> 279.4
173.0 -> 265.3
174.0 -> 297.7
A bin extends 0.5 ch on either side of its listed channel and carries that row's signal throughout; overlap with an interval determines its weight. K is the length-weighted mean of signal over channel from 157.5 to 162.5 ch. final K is 260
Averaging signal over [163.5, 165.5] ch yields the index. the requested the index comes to 173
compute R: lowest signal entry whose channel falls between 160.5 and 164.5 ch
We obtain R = 167.3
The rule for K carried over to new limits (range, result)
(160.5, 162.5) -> 239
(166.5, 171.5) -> 268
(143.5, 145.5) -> 283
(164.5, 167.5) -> 205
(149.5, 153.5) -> 280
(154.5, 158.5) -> 276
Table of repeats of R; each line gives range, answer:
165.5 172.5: 208.4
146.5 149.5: 271.4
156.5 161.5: 247.9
